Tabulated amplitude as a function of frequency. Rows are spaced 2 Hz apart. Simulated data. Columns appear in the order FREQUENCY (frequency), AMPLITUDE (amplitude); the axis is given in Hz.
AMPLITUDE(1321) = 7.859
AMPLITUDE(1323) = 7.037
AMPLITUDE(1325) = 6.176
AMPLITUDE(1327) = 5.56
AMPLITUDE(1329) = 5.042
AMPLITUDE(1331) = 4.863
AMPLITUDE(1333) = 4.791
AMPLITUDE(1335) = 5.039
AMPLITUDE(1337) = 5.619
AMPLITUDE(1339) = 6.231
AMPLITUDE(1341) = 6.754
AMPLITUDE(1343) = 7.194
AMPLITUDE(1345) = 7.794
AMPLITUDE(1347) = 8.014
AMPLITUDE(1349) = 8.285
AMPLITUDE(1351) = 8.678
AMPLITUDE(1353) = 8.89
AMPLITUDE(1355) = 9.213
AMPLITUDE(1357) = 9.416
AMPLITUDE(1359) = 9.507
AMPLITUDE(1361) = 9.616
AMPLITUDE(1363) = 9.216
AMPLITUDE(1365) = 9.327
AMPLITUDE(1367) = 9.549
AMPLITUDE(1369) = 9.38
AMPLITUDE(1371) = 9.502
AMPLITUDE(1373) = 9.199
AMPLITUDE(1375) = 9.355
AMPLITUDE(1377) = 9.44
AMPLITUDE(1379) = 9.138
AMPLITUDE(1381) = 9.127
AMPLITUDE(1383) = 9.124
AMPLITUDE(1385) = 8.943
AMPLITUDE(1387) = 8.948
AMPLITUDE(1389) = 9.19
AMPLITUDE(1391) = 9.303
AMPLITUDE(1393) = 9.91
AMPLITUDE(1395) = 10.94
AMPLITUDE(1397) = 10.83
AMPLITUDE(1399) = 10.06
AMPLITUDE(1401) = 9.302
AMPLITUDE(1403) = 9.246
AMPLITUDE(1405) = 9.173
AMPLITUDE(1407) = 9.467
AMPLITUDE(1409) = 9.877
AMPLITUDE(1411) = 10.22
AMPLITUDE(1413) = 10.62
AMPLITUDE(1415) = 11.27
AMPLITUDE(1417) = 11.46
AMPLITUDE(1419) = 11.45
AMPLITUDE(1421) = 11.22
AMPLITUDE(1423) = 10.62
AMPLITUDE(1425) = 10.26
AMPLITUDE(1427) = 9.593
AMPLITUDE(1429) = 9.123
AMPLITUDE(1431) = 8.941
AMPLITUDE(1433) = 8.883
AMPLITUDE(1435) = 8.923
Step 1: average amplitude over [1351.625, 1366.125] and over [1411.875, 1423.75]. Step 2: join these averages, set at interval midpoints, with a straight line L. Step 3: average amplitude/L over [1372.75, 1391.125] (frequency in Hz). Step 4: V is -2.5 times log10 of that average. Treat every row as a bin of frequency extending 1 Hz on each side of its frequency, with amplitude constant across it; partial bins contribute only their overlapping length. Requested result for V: 0.09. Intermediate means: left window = 9.3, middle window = 9.17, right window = 11.1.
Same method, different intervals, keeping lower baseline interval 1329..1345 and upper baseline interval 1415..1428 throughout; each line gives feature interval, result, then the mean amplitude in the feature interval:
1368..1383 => -0.15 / 9.29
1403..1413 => 0.03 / 9.73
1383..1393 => -0.04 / 9.18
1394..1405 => -0.05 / 9.99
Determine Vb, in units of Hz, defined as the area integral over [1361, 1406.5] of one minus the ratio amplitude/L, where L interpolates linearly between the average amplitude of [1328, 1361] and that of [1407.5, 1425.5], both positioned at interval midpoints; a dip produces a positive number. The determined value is -1.6 Hz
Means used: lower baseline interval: 7.28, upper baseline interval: 10.8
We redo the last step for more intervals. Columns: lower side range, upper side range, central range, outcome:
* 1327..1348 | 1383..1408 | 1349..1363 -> -3.8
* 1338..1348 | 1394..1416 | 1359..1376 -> -2.2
